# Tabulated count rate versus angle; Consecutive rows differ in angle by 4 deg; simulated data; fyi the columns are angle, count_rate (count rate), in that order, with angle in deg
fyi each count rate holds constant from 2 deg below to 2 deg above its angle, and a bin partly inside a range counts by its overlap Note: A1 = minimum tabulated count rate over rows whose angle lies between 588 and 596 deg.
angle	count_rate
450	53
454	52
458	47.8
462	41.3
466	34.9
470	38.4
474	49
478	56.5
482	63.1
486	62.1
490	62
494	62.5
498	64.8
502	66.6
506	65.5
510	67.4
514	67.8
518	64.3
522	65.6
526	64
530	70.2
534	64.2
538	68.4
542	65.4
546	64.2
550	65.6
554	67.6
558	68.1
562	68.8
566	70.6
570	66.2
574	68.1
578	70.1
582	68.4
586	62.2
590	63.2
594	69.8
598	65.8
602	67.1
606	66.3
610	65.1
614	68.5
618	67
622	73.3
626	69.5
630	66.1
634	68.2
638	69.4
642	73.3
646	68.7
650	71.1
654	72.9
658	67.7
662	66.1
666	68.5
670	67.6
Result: 63.2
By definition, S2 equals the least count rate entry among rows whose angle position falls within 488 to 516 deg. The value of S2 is 62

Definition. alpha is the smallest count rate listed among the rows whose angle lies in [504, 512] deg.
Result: 65.5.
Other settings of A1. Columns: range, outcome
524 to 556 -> 64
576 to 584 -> 68.4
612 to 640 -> 66.1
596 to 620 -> 65.1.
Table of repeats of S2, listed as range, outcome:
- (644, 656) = 68.7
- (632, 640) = 68.2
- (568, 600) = 62.2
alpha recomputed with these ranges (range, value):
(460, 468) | 34.9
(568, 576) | 66.2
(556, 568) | 68.1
